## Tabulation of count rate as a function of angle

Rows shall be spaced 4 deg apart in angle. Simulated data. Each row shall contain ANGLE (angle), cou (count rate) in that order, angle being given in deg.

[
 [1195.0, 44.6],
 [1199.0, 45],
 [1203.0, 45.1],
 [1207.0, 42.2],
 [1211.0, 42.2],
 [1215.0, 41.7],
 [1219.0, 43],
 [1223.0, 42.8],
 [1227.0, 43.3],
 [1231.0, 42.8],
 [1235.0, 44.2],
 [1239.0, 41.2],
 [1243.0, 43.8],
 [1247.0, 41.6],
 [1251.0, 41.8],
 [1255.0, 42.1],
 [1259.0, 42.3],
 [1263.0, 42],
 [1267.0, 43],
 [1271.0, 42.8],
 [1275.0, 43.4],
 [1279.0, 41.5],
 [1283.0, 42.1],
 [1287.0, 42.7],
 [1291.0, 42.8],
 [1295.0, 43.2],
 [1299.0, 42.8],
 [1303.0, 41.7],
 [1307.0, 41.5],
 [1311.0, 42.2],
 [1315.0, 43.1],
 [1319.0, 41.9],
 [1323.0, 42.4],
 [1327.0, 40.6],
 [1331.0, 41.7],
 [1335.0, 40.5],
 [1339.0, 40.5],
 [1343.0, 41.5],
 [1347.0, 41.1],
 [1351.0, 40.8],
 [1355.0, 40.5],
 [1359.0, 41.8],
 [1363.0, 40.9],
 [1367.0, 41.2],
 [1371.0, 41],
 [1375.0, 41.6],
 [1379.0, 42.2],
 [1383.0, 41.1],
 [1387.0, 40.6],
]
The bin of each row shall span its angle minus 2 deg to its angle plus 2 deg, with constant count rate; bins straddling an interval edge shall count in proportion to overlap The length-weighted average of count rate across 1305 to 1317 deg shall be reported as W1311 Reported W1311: 42.3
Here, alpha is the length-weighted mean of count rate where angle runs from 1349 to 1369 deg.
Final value 41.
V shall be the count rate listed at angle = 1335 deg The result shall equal 40.5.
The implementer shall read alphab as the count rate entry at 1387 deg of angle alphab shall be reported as 40.6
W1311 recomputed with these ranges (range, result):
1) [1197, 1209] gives 44.1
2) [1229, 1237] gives 43.5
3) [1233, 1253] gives 42.5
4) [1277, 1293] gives 42.3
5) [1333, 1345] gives 40.8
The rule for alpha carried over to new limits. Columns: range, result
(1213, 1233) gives 42.7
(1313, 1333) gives 41.9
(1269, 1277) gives 43.1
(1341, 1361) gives 41.1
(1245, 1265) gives 42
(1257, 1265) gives 42.1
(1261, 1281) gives 42.5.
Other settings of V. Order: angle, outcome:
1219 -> 43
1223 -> 42.8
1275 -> 43.4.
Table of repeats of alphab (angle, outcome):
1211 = 42.2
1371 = 41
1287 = 42.7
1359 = 41.8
